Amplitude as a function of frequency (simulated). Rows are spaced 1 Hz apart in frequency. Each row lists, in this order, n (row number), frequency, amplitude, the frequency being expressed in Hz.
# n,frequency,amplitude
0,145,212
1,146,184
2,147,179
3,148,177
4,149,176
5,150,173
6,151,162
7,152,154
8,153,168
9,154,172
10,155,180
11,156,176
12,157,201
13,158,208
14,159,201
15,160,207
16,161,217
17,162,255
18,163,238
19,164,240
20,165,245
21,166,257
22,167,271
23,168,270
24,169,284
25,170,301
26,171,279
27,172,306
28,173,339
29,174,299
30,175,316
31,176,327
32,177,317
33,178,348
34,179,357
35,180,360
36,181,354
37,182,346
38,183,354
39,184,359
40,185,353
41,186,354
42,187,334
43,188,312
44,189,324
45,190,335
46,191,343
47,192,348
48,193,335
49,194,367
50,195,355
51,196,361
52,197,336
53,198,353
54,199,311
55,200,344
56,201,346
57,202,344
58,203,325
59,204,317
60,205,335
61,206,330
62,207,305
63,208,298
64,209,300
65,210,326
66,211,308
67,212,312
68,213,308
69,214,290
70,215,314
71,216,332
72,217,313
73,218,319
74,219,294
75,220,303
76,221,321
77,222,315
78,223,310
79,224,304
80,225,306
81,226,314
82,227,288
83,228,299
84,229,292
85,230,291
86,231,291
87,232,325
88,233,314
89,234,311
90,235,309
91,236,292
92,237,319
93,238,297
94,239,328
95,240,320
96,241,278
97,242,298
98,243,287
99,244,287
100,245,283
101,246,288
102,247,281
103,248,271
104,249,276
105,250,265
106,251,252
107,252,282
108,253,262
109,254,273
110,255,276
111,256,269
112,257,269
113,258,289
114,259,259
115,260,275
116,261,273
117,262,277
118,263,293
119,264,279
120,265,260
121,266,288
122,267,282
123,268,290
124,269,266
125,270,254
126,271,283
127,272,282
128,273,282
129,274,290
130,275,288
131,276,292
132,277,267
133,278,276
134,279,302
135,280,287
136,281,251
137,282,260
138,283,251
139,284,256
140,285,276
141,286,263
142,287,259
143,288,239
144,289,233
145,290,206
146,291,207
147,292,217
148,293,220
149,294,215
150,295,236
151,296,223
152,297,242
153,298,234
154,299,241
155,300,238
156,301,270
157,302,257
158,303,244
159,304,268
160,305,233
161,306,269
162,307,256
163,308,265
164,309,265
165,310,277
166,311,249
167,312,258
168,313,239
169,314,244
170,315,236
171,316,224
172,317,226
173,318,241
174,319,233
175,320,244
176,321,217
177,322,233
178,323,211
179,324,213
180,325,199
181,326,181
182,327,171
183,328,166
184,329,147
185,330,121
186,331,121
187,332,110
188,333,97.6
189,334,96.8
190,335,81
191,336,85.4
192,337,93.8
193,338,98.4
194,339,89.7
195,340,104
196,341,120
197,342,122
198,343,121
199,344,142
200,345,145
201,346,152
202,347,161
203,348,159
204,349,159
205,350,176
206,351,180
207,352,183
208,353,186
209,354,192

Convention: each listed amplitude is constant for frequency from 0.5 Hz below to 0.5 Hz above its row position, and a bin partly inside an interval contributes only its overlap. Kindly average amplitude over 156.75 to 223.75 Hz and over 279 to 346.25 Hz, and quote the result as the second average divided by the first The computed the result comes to 0.66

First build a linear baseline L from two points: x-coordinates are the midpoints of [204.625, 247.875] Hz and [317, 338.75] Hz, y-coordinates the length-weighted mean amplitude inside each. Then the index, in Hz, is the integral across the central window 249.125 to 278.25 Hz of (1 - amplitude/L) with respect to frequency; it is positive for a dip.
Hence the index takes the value -2.8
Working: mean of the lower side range 305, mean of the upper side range 161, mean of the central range 276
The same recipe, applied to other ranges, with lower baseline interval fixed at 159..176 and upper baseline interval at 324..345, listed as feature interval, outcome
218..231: -4.9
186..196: -3.7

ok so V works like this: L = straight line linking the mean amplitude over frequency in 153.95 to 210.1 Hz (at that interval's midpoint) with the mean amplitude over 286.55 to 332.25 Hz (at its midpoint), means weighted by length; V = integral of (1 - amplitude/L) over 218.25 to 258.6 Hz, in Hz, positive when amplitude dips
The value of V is -3.7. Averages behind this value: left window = 304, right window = 224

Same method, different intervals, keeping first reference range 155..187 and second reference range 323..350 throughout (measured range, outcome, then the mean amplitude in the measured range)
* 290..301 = -3.5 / 228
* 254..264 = -3.4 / 276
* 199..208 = -2.5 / 328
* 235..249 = -4.6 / 294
